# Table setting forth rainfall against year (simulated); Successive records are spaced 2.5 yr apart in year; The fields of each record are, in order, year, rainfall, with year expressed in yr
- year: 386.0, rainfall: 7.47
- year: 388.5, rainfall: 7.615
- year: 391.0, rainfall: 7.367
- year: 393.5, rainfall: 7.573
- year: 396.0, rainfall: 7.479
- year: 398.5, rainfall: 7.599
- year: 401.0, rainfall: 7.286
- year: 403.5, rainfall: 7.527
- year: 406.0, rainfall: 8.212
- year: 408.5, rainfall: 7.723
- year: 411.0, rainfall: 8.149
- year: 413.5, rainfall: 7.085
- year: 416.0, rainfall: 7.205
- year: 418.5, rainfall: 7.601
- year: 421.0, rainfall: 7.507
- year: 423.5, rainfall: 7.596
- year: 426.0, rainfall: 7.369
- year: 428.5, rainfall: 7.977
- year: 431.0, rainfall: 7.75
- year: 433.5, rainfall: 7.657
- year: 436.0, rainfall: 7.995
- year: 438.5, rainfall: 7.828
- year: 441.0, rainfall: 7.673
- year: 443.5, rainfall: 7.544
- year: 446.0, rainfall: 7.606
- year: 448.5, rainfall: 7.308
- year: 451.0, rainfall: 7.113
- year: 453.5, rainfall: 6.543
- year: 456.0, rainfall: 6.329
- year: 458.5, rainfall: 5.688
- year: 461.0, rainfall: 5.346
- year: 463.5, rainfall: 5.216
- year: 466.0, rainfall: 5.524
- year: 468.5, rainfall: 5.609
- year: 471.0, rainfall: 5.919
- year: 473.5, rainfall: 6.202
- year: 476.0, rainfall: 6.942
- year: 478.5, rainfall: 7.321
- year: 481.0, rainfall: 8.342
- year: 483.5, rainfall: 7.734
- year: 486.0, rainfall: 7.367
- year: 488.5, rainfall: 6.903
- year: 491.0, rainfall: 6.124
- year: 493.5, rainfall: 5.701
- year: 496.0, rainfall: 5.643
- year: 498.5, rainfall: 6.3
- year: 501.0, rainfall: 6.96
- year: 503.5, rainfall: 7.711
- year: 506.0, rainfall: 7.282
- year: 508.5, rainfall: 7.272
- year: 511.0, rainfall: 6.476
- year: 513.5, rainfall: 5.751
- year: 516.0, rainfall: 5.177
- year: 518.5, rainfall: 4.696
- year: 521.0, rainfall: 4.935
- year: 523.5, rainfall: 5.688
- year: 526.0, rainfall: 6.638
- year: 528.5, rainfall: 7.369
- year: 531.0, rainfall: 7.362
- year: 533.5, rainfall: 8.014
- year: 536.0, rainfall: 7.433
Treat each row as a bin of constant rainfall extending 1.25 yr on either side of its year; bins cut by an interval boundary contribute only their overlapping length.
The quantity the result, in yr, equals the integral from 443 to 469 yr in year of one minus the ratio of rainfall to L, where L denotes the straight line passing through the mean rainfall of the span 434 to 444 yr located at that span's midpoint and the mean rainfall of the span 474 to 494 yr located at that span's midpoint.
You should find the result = 4.1 yr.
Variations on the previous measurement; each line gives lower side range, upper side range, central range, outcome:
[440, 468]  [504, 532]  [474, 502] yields -2.0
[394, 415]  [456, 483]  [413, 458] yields -2.8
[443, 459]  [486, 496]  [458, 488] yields 0.4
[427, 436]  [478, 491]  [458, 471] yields 3.5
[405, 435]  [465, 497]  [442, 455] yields -0.1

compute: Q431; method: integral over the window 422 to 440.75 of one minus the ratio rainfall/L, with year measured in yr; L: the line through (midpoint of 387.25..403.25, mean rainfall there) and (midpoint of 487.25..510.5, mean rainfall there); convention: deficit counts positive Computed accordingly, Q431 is -1.4 yr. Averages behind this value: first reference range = 7.49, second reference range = 6.65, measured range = 7.73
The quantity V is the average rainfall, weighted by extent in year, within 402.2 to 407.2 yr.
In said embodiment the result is 7.86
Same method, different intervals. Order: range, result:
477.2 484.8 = 7.79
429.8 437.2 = 7.8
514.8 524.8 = 5.13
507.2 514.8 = 6.5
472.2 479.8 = 6.83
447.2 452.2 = 7.22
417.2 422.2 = 7.55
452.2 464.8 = 5.83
